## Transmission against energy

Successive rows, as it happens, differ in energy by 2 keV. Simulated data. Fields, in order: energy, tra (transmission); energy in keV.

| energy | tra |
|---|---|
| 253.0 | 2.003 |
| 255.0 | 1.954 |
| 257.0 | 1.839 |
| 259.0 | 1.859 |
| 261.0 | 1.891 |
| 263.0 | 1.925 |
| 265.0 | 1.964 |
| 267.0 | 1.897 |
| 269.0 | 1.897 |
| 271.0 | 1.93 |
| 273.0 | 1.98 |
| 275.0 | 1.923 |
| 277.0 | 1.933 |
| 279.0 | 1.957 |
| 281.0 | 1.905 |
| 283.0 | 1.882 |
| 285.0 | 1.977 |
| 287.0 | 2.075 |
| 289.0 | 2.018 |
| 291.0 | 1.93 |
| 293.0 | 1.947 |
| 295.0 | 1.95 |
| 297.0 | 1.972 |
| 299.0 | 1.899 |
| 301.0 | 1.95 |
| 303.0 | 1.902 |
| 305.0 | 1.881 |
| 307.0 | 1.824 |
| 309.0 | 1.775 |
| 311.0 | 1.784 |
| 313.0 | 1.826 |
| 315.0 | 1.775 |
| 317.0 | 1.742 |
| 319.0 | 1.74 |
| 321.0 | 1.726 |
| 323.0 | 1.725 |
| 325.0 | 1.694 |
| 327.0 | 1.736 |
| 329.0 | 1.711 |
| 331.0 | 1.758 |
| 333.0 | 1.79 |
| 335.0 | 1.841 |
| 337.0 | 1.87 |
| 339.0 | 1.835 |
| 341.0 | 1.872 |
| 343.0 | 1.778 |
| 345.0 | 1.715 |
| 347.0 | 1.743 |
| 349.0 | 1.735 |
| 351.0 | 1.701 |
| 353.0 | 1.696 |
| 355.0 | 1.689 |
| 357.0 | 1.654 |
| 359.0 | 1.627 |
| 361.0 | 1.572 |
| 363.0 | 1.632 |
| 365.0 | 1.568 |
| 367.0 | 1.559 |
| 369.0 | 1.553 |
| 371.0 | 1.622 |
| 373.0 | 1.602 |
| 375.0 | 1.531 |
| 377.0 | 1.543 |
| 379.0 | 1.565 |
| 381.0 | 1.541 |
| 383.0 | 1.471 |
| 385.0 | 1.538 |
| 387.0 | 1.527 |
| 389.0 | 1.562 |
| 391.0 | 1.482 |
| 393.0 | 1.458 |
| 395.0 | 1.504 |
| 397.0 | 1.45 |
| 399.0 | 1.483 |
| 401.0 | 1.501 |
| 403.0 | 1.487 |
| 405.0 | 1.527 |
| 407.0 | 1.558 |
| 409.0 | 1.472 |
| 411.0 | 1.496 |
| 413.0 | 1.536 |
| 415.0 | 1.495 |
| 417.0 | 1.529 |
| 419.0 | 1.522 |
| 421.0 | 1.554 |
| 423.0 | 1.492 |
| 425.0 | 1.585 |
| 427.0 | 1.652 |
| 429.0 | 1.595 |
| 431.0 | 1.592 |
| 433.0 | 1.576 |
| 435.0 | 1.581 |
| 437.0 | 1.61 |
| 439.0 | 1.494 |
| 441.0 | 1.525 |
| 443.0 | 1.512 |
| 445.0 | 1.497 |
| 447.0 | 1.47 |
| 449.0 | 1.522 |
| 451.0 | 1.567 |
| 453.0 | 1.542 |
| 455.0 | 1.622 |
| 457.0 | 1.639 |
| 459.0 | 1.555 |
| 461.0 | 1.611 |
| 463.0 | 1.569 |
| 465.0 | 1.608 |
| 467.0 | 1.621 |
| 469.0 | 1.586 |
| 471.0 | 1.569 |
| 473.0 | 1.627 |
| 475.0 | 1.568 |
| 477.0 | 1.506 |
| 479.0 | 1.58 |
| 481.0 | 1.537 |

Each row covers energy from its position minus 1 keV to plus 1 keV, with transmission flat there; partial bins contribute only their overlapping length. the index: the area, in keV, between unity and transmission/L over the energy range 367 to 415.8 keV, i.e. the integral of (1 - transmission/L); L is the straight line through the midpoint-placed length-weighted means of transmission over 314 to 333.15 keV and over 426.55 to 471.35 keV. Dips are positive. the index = 3.7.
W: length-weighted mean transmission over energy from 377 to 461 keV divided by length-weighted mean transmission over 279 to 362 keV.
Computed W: 0.8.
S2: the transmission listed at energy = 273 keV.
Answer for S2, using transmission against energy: 1.98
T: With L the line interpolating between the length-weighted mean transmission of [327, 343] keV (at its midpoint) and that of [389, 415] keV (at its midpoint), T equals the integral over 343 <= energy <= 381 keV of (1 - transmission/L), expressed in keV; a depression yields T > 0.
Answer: 1.2 keV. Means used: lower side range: 1.8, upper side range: 1.5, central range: 1.63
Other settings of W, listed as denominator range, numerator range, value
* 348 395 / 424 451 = 0.98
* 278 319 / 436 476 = 0.83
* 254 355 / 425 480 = 0.85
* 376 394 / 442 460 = 1.02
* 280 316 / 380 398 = 0.79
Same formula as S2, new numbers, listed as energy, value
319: 1.74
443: 1.512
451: 1.567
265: 1.964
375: 1.531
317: 1.742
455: 1.622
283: 1.882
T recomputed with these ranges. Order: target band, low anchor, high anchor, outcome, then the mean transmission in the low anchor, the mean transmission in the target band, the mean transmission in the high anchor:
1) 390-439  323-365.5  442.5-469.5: 2.87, 1.73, 1.53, 1.57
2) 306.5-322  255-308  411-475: 0.68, 1.93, 1.77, 1.56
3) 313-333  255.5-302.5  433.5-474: 1.09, 1.93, 1.74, 1.57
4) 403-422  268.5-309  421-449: 1.07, 1.93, 1.52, 1.55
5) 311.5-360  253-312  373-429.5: -0.22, 1.92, 1.75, 1.52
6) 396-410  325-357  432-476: 1.33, 1.76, 1.5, 1.57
